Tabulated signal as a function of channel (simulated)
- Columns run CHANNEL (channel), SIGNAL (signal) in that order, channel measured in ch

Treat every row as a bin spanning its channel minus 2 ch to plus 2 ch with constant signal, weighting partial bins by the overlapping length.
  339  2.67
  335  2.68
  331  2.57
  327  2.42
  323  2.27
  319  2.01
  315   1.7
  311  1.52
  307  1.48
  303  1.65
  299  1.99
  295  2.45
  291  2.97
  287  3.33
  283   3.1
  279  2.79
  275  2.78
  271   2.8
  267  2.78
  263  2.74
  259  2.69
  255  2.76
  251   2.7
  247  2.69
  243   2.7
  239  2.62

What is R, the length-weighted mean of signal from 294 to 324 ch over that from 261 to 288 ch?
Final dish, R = 0.6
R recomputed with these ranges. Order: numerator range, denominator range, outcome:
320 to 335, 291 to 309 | 1.21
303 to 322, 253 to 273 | 0.62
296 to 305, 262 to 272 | 0.68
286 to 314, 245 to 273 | 0.78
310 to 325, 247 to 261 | 0.70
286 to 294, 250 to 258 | 1.11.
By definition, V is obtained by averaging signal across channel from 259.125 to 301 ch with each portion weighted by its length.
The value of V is 2.77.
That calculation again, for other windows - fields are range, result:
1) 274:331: 2.32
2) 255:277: 2.76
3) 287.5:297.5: 2.77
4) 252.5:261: 2.72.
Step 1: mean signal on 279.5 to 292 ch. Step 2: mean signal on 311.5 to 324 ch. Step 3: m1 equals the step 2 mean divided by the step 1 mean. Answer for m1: 0.6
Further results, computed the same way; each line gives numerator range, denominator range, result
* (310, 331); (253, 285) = 0.74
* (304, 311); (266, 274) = 0.54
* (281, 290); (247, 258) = 1.17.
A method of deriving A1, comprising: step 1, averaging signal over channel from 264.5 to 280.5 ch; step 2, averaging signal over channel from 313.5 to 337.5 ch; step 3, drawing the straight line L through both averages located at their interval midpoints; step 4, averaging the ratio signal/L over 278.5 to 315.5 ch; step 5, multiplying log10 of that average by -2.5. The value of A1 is 0.125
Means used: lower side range 2.79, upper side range 2.3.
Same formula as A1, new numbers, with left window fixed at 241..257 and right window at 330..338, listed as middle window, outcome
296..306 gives 0.40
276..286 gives -0.11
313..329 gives 0.25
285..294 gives -0.15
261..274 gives -0.03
